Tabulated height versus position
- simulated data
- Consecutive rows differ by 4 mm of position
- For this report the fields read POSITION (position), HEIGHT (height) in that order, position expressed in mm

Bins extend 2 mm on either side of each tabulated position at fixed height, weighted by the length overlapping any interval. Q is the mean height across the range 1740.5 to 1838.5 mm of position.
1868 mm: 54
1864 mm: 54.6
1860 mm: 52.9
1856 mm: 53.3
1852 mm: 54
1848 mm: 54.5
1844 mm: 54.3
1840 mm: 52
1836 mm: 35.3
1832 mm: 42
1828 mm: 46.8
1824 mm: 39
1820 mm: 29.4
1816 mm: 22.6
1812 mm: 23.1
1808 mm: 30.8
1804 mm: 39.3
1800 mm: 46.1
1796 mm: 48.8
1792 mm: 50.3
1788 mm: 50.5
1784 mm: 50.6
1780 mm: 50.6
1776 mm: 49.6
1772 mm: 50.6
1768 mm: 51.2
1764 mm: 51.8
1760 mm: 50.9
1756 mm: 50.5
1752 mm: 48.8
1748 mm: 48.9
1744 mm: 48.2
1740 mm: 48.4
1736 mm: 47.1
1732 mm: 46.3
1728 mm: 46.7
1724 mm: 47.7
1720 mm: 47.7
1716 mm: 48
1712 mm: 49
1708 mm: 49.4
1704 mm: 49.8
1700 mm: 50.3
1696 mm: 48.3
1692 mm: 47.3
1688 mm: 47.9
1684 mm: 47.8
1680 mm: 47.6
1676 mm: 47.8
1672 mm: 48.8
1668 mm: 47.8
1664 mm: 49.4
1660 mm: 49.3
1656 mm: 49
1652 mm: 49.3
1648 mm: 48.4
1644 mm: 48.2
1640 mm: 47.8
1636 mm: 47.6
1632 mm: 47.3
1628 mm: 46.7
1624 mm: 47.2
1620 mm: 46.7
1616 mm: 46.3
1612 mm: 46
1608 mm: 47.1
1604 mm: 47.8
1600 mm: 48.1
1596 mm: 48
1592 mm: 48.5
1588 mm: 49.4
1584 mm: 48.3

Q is 44.1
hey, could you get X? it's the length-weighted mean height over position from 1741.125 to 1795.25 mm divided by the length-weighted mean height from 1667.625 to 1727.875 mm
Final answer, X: 1.0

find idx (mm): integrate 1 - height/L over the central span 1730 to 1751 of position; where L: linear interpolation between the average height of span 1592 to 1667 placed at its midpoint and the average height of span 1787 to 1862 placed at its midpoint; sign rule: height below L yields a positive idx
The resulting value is -1.20 mm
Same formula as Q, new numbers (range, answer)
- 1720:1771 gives 48.9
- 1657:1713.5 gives 48.6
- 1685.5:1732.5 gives 48.3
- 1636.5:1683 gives 48.4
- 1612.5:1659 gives 47.7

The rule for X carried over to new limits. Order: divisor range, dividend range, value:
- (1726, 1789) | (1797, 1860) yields 0.85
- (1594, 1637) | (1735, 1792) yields 1.06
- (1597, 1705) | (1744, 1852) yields 0.94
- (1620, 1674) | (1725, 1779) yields 1.02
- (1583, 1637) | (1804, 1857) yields 0.86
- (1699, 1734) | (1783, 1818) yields 0.83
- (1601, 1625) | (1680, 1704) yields 1.03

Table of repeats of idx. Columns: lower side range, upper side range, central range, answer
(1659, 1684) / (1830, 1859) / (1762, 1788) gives -0.9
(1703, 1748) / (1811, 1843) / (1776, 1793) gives -3.5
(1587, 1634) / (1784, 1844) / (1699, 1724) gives -2.8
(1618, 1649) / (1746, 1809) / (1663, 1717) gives -0.8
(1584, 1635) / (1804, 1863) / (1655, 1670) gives -0.9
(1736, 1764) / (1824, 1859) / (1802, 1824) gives 8.5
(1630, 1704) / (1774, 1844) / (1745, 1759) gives -1.5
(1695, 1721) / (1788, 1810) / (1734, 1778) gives -3.3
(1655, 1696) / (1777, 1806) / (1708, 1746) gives 0.3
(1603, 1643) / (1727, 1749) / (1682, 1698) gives -0.2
